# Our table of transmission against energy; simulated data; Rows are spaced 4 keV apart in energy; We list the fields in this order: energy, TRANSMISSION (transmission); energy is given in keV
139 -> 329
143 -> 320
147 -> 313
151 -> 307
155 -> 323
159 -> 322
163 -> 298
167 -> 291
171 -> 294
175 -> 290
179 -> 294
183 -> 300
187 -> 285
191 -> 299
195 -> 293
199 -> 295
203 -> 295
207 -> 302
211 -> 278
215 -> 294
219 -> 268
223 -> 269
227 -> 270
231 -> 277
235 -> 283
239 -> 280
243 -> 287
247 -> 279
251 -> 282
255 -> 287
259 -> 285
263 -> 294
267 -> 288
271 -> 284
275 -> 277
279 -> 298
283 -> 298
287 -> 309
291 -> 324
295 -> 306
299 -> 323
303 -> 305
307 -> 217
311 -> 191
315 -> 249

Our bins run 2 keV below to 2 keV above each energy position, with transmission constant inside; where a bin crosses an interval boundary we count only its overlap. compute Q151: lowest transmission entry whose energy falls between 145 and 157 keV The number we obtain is 307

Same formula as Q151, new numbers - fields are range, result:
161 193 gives 285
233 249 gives 279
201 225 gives 268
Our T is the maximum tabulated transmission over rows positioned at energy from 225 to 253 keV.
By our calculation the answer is 287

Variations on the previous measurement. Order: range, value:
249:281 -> 298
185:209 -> 302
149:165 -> 323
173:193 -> 300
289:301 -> 324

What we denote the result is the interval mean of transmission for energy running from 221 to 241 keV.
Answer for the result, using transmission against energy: 276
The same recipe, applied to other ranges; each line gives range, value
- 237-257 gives 283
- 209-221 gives 280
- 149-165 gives 312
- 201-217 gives 292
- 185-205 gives 293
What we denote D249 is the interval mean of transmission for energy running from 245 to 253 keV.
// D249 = 280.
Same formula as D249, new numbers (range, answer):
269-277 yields 280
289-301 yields 318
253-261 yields 286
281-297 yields 309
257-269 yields 289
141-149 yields 316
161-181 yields 293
